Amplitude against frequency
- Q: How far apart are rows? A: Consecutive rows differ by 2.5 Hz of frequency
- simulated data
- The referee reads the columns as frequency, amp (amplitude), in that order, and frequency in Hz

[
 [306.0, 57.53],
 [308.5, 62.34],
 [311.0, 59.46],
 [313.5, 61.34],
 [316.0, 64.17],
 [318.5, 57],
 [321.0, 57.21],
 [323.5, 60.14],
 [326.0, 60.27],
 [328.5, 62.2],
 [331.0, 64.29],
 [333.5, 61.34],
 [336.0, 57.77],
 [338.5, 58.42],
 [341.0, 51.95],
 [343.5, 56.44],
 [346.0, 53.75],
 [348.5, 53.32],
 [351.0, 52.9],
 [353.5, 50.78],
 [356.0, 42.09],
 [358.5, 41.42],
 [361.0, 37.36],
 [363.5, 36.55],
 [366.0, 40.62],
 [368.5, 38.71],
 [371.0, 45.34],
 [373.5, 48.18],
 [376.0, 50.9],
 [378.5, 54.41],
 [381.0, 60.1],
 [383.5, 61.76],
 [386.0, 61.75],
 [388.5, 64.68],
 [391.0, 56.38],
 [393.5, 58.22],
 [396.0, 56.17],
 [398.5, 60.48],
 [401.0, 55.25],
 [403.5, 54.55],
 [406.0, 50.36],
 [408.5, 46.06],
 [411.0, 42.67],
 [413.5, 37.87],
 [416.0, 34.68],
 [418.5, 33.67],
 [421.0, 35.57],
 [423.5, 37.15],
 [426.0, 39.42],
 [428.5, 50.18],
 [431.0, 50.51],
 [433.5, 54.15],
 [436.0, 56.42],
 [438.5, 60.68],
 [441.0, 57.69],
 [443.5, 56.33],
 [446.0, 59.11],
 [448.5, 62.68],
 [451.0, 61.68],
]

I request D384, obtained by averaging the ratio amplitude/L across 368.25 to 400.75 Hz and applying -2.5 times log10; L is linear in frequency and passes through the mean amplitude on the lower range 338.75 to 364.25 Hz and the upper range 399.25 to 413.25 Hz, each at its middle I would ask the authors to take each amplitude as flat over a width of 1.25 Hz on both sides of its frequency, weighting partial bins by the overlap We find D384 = -0.14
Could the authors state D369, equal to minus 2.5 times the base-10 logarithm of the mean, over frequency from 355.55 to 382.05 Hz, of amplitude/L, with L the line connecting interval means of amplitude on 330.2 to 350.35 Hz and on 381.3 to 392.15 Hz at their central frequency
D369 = 0.30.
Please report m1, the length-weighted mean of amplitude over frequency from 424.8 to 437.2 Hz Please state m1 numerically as 50.2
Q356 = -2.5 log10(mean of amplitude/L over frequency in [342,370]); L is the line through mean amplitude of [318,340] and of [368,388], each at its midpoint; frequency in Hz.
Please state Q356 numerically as 0.227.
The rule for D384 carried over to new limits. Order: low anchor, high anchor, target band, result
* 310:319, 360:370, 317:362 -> -0.099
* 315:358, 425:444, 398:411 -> 0.047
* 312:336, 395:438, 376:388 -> -0.135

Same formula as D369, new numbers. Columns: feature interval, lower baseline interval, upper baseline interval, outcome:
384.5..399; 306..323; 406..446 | -0.173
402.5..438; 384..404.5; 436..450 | 0.297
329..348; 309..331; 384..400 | 0.048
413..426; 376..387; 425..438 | 0.414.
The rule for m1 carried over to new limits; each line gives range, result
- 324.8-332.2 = 62.3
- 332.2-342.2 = 57.4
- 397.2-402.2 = 57.9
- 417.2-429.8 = 39.2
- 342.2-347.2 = 55.1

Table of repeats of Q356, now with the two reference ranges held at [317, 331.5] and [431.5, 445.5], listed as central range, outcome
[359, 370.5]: 0.448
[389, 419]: 0.166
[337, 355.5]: 0.114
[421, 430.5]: 0.334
